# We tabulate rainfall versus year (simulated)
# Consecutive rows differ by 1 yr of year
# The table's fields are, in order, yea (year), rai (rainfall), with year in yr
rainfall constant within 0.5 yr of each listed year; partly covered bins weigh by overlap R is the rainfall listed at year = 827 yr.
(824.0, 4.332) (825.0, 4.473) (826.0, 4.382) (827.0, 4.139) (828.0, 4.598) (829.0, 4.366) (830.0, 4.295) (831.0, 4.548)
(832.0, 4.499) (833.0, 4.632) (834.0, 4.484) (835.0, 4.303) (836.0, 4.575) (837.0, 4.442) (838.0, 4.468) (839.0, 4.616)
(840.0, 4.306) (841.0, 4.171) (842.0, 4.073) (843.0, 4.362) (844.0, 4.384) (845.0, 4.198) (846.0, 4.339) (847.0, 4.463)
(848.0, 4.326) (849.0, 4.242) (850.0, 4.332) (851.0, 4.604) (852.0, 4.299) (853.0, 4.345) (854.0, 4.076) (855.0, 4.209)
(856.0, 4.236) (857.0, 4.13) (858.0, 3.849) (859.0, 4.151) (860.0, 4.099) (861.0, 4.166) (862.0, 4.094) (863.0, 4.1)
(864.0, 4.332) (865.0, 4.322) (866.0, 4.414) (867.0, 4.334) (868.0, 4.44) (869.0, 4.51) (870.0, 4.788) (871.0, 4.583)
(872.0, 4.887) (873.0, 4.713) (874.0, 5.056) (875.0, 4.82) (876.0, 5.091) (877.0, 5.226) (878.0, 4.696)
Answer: 4.139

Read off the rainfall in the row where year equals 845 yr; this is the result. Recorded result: 4.198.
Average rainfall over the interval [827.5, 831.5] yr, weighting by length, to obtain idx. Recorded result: 4.45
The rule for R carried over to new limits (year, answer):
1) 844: 4.384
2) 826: 4.382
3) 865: 4.322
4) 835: 4.303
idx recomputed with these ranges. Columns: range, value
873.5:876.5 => 4.99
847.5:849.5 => 4.28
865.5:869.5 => 4.42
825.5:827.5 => 4.26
